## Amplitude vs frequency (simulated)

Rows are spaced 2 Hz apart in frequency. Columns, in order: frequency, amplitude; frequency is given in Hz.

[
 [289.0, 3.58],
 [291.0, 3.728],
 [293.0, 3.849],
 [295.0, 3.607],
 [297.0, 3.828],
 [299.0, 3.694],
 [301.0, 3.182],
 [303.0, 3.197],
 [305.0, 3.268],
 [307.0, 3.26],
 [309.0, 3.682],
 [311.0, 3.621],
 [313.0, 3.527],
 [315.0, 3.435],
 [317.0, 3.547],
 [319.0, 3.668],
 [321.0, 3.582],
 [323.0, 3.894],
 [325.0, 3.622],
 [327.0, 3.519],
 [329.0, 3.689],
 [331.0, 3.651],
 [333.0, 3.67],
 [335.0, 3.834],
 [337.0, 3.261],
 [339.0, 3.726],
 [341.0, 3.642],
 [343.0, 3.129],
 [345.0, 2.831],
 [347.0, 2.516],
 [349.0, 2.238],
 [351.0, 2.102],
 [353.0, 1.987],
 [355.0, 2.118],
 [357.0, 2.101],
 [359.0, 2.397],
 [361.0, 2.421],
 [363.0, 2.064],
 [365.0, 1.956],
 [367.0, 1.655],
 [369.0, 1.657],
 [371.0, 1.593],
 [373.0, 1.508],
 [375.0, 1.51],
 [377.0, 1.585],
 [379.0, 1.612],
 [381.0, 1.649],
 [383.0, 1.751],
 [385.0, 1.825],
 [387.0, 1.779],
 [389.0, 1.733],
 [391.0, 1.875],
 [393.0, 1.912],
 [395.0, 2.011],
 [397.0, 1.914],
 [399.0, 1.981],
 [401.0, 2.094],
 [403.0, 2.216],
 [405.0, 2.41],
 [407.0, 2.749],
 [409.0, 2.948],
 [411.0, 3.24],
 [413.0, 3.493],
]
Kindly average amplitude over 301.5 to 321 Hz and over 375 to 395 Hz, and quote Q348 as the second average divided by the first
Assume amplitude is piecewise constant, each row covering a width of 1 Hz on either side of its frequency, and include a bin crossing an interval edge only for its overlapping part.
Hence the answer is 0.50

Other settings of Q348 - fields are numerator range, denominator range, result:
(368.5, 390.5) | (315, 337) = 0.46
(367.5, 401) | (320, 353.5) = 0.54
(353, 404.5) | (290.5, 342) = 0.53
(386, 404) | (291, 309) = 0.55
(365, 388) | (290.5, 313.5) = 0.47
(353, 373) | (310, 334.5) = 0.54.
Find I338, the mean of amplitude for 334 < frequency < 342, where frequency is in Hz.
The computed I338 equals 3.62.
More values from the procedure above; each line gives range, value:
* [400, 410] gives 2.48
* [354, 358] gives 2.11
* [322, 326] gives 3.76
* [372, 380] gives 1.55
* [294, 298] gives 3.72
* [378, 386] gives 1.71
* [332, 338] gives 3.59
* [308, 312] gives 3.65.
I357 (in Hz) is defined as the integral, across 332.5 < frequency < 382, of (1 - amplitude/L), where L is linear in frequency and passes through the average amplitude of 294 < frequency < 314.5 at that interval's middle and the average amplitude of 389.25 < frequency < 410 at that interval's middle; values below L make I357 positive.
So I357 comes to 8.3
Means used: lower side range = 3.49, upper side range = 2.19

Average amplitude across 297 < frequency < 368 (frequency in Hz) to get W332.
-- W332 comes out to 3.09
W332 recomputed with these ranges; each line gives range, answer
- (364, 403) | 1.78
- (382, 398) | 1.85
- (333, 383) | 2.31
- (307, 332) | 3.61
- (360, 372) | 1.89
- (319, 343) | 3.62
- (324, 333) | 3.63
